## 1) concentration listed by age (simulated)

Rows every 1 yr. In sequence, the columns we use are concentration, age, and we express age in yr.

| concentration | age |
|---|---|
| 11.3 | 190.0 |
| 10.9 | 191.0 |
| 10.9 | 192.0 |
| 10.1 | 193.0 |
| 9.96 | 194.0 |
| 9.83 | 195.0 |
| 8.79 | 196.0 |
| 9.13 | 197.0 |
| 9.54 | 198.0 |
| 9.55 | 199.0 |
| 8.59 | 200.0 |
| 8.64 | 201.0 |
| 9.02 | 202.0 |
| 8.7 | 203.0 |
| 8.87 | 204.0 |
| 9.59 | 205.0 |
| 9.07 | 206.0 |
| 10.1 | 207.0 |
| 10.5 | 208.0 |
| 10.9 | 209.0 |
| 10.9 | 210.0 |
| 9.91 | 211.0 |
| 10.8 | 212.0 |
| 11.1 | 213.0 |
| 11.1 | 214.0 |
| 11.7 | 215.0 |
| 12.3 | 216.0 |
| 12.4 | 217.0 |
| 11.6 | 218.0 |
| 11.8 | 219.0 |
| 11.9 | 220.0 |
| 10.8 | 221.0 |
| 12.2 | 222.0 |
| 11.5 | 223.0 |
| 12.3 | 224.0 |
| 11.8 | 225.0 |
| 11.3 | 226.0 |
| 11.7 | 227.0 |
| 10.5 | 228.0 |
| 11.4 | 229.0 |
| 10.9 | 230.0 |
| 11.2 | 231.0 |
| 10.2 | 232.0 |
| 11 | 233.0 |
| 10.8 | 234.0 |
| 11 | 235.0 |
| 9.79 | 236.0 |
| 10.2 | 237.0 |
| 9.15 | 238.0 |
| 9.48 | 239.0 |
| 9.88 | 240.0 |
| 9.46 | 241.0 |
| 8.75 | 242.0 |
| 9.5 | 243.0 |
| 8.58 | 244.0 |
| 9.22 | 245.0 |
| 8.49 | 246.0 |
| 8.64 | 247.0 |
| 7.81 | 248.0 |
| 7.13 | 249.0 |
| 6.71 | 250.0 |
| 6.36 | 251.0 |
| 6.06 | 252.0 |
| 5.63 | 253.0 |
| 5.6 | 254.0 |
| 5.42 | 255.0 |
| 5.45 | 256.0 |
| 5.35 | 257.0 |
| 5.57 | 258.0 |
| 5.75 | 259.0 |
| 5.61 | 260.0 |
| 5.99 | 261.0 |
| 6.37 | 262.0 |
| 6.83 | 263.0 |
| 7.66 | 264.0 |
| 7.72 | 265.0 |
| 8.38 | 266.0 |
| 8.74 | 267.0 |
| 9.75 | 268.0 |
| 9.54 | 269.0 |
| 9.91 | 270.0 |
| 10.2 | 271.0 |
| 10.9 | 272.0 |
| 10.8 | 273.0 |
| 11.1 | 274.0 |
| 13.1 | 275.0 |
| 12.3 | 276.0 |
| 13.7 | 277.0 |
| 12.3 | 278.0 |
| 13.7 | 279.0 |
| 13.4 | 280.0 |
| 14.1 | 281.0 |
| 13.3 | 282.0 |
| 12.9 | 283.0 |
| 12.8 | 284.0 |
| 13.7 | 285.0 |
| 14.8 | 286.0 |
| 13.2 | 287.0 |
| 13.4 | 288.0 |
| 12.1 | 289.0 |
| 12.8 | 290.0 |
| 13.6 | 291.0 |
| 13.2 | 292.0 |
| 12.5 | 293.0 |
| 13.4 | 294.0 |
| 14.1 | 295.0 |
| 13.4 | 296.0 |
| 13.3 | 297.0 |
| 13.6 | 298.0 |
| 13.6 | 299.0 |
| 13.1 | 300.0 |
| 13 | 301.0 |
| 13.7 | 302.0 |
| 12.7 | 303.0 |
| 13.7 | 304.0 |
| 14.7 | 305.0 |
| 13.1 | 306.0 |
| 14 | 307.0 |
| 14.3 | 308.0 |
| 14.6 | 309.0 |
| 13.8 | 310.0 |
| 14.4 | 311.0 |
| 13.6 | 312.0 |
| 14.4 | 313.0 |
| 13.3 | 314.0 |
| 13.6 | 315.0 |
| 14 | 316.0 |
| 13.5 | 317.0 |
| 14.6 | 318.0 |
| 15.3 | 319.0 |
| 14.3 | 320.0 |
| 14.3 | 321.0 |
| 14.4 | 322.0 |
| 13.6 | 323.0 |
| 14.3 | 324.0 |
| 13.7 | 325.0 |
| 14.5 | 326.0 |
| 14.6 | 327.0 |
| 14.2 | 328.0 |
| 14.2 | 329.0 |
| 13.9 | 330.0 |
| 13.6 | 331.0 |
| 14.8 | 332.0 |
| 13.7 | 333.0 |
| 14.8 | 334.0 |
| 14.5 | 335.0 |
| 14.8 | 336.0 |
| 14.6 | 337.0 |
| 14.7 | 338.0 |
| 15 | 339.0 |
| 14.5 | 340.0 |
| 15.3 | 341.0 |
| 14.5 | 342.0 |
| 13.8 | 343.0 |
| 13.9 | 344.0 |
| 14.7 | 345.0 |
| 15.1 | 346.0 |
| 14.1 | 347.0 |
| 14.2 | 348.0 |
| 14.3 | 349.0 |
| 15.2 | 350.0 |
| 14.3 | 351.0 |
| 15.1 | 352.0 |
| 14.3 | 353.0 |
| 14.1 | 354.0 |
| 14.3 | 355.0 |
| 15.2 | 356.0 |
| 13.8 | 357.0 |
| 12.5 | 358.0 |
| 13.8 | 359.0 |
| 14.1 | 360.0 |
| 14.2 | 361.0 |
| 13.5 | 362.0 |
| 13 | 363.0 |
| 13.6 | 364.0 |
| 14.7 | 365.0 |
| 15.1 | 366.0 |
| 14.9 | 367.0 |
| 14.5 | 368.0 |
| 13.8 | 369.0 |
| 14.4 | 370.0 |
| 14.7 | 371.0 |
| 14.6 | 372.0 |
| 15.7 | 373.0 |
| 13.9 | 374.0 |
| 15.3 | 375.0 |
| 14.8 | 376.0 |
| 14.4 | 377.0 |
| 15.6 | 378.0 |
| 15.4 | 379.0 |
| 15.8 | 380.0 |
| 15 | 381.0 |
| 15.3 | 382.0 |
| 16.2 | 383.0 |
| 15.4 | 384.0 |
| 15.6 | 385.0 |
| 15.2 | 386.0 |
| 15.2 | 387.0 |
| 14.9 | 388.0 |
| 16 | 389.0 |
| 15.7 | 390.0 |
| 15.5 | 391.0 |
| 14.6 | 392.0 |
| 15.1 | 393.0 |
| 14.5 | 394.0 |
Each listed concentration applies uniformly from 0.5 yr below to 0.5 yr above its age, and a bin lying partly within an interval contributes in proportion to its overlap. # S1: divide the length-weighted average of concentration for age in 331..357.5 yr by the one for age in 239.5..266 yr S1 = 2.0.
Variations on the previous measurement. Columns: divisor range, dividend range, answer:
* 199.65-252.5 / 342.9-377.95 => 1.43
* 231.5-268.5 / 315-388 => 1.83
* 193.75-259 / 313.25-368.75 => 1.49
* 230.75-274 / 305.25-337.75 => 1.71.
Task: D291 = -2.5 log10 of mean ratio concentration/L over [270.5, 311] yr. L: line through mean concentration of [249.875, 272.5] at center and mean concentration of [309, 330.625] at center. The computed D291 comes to -0.24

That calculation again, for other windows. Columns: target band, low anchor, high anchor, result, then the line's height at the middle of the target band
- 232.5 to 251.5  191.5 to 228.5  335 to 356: 0.26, 11.5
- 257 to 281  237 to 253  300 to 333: 0.09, 10.2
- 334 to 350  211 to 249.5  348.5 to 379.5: -0.06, 13.8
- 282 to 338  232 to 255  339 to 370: -0.16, 12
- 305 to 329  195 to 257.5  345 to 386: -0.10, 12.9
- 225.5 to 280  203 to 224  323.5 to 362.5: 0.30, 12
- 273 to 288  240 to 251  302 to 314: -0.14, 11.5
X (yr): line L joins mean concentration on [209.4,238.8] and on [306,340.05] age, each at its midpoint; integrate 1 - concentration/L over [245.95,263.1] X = 8.2 yr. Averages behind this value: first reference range 11.1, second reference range 14.2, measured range 6.31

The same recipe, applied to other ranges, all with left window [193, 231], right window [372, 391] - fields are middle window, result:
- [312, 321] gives -0.42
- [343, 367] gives 0.52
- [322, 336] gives -0.40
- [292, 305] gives -0.42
